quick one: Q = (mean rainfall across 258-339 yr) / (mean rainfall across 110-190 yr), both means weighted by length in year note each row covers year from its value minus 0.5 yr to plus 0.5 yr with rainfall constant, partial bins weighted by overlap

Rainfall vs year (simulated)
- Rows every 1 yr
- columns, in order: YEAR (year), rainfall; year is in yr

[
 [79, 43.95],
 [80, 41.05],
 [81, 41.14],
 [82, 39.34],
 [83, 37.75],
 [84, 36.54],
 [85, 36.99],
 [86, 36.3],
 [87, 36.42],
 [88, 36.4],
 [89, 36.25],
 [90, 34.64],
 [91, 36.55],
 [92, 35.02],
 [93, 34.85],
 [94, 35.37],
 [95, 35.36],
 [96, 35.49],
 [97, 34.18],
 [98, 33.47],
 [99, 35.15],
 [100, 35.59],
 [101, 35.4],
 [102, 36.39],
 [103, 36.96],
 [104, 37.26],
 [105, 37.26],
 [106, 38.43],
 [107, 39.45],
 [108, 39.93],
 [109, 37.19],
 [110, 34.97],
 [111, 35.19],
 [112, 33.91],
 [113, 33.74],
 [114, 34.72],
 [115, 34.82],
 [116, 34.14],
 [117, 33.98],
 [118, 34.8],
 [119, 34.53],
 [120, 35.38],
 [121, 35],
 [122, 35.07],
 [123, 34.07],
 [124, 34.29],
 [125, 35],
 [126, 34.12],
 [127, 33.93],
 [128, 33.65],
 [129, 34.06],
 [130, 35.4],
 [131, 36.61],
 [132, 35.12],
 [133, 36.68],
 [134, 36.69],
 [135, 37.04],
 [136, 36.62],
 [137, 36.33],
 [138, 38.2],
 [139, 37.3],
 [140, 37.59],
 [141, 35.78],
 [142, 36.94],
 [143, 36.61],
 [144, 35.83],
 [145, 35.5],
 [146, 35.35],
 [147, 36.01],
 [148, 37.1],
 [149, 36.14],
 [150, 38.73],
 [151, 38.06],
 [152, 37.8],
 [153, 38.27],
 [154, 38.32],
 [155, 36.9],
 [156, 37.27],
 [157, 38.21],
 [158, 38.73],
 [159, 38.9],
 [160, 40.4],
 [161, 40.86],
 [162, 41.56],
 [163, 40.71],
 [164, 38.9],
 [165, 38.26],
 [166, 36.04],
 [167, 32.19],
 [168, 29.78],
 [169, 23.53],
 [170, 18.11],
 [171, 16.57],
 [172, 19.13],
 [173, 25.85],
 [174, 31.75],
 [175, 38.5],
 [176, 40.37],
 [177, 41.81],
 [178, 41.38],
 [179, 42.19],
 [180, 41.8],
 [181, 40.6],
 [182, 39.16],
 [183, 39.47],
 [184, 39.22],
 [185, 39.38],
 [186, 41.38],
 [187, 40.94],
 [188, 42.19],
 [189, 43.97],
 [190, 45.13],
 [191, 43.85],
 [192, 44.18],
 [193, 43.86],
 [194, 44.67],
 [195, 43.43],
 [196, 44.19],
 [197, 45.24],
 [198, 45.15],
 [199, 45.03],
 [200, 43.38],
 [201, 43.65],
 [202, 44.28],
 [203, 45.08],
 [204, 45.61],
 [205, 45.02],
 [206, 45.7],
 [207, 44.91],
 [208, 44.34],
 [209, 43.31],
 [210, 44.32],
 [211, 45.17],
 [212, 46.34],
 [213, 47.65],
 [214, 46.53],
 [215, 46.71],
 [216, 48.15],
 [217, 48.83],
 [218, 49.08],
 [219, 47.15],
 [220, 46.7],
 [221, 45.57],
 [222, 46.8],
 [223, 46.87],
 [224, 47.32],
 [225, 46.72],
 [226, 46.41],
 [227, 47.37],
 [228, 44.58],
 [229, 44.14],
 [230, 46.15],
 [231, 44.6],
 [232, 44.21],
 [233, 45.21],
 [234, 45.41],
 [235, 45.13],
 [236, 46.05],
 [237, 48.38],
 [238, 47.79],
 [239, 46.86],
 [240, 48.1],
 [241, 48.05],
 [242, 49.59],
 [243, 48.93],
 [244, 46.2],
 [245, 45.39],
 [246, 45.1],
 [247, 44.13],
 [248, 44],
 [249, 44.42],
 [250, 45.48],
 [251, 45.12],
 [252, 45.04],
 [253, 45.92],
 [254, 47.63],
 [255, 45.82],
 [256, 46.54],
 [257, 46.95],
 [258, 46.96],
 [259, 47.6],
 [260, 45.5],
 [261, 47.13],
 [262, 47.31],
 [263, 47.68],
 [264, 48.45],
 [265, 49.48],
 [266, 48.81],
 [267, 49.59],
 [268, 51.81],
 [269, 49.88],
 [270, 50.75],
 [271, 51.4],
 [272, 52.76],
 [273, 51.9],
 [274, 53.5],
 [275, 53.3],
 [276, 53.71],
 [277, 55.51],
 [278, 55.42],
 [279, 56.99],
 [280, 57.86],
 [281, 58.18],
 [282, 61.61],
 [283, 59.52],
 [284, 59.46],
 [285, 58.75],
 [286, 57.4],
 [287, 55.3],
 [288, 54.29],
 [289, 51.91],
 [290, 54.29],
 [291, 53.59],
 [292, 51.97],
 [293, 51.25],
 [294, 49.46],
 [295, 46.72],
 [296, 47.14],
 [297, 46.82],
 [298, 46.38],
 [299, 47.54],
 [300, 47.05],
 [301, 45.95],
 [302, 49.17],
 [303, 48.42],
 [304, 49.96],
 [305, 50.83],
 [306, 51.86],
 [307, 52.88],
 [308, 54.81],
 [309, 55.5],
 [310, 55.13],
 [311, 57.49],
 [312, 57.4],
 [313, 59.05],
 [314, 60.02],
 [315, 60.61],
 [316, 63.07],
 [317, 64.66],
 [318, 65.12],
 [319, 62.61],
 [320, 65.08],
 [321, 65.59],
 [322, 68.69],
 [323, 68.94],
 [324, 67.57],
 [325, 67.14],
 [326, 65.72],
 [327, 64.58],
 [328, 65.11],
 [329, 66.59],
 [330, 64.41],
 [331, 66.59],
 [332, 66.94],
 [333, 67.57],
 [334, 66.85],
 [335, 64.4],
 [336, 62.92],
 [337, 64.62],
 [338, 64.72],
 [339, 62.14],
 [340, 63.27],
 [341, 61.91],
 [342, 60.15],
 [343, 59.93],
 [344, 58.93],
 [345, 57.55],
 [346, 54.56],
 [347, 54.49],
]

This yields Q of 1.6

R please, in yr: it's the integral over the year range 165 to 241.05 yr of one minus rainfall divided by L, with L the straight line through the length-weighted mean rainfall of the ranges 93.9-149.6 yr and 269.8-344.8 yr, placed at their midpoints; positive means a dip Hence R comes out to 5.4 yr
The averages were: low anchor 35.7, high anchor 57.8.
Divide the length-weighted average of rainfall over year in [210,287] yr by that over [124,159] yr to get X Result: 1.34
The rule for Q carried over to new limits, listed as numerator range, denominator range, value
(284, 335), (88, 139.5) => 1.62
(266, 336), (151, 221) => 1.40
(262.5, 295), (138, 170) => 1.46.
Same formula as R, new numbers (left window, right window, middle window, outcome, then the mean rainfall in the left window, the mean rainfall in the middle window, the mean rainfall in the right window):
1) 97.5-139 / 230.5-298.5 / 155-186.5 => 3.7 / 35.6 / 35.9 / 49.8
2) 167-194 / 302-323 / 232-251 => 0.2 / 36.8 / 46.3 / 58.5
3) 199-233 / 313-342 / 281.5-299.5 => 1.7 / 45.8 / 53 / 64.7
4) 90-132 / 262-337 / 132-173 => 4.7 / 35.4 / 35.4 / 56.6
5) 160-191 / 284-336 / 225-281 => 0.7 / 36.5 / 48.2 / 57.8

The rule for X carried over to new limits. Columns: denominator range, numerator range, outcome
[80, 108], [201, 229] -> 1.26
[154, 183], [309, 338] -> 1.80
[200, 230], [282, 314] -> 1.15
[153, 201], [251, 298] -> 1.34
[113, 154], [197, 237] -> 1.28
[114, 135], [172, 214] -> 1.21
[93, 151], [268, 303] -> 1.47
